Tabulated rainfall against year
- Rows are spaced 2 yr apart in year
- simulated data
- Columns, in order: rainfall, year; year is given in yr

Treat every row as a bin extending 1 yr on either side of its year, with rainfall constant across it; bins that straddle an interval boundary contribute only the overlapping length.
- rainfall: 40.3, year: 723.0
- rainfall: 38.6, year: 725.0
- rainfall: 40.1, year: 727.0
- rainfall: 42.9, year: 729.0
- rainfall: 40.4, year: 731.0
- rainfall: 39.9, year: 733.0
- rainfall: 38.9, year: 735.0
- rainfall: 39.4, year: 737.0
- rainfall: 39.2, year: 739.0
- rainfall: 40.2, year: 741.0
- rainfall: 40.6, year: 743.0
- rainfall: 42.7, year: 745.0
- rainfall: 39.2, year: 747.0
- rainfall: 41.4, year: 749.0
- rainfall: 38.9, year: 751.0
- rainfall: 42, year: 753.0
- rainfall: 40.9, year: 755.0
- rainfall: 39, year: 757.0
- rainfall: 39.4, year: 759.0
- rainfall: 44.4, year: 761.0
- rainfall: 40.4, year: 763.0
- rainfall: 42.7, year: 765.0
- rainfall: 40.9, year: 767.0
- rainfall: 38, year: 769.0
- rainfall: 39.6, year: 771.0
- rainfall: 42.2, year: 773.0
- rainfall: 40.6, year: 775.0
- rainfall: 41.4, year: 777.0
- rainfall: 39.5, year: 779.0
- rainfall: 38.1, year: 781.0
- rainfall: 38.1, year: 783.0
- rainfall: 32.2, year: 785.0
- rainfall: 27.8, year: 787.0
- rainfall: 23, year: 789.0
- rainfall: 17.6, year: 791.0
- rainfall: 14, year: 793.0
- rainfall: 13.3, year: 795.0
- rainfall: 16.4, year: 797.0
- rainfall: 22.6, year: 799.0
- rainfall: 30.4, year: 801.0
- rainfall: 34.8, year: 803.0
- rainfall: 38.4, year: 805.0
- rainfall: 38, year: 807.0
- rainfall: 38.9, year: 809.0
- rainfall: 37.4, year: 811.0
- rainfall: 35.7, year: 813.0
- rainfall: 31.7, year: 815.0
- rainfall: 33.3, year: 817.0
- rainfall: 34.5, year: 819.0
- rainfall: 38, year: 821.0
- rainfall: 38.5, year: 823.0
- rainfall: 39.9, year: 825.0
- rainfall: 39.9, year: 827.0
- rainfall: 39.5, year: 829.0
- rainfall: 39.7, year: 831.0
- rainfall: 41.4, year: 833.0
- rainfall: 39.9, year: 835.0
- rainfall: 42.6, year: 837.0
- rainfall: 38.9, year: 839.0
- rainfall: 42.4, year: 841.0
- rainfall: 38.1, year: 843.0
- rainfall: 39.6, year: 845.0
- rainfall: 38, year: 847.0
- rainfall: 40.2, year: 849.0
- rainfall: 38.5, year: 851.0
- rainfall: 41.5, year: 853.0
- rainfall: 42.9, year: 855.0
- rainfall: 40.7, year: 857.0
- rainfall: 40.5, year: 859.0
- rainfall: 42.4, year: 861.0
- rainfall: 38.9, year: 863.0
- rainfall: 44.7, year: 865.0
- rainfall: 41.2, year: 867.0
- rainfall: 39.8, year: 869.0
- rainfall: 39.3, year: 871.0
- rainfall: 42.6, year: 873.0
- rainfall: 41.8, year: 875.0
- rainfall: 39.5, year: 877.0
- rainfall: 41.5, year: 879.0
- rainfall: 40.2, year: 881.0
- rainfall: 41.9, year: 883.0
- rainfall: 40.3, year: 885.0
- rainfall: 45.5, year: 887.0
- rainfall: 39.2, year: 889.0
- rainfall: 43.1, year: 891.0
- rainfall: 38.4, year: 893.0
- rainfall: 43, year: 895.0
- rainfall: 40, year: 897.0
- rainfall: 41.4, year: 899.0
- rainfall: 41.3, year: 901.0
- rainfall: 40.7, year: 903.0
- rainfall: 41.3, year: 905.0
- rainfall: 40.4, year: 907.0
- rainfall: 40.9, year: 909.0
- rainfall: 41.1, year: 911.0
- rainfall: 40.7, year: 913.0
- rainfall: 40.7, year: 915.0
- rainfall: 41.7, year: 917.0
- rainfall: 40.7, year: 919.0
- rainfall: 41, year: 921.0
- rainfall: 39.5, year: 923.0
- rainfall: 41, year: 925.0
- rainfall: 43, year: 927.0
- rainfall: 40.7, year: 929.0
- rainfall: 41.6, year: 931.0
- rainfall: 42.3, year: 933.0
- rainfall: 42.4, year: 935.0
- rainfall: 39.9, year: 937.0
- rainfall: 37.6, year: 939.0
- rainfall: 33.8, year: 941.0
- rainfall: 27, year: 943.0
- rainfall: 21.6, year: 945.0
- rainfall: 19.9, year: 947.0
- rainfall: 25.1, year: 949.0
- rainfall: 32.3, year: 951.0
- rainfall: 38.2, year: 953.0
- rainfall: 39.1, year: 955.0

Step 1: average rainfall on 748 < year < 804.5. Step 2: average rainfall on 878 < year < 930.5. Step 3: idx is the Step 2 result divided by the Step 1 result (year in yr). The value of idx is 1.20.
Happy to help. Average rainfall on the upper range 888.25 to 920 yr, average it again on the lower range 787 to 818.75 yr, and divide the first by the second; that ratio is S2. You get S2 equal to 1.4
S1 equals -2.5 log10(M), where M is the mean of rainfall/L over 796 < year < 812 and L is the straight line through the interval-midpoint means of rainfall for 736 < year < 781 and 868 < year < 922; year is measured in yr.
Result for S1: 0.257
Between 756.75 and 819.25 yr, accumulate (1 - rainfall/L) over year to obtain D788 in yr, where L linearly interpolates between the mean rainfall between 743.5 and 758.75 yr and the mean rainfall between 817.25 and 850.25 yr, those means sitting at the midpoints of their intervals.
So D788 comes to 9.7 yr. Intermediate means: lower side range 40.5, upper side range 39.3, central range 33.8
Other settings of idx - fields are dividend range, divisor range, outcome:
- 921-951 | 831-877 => 0.87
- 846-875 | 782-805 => 1.62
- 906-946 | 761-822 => 1.16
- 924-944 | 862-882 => 0.95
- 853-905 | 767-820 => 1.27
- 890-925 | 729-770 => 1.01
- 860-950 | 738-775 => 0.97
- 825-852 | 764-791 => 1.09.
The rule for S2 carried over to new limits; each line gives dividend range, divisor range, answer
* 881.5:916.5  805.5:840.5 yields 1.08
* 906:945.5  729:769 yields 0.96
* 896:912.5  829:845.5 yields 1.01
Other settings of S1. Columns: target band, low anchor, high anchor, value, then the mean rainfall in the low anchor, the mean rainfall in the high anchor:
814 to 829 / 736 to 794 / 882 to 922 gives 0.063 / 37.4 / 41.2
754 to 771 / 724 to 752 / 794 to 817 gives -0.109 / 40.2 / 30.8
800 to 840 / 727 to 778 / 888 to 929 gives 0.088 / 40.6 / 40.9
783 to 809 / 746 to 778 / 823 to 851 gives 0.448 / 40.7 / 39.9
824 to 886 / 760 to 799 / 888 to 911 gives -0.074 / 32.9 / 40.9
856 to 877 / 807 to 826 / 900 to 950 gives -0.111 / 36.5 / 37.8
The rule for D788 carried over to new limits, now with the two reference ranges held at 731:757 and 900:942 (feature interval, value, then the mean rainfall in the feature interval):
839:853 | 0.3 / 39.6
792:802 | 5.2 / 19.3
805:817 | 1.2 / 36.3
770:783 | 0.1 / 40.1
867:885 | -0.1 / 40.8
